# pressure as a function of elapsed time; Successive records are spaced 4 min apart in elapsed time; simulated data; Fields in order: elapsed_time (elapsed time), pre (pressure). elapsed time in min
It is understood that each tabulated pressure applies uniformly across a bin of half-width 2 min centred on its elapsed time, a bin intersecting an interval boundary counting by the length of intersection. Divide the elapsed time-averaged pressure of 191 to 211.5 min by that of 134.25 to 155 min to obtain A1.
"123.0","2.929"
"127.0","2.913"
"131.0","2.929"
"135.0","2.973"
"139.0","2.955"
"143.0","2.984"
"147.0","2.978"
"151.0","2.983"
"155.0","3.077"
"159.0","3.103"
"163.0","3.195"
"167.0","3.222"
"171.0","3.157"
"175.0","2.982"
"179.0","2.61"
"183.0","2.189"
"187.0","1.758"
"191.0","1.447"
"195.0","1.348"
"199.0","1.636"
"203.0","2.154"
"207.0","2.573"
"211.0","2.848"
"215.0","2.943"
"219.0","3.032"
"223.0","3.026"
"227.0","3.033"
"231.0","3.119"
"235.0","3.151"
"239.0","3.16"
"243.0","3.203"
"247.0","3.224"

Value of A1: 0.7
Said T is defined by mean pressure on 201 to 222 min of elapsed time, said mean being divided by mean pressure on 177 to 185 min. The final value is 1.14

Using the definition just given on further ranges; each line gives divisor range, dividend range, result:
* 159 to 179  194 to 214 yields 0.71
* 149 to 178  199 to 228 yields 0.88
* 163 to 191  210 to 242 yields 1.17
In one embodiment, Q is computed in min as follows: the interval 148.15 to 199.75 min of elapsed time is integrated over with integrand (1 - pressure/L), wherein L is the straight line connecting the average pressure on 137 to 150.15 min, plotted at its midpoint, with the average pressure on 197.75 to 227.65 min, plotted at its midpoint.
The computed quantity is 5.6 min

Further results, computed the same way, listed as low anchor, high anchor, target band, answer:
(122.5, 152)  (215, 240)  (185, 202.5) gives 8.3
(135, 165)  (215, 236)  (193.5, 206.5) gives 5.2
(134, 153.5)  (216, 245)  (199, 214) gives 3.1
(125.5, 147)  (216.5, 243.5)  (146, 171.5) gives -1.0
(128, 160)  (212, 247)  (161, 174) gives -0.7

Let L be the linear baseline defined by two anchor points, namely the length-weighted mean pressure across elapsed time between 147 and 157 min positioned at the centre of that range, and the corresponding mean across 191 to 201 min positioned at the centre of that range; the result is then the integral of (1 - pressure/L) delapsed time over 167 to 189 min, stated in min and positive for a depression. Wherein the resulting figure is -4.8 min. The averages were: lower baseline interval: 3.02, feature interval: 2.6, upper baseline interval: 1.48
